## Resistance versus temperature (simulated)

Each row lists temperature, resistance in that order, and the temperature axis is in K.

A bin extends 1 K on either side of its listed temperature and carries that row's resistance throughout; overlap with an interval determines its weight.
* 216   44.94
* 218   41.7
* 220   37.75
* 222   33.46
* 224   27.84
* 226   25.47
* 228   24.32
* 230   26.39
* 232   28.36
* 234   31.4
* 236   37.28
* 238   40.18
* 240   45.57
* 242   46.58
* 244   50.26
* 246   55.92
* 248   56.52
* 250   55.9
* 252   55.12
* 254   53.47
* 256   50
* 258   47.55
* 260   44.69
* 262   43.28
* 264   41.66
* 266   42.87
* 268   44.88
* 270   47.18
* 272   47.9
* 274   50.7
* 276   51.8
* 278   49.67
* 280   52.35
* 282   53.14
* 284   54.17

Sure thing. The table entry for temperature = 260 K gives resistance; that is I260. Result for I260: 44.69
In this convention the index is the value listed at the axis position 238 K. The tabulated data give 40.18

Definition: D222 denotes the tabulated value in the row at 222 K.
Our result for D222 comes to 33.46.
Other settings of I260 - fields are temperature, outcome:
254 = 53.47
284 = 54.17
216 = 44.94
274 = 50.7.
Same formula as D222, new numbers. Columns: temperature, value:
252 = 55.12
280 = 52.35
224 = 27.84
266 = 42.87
